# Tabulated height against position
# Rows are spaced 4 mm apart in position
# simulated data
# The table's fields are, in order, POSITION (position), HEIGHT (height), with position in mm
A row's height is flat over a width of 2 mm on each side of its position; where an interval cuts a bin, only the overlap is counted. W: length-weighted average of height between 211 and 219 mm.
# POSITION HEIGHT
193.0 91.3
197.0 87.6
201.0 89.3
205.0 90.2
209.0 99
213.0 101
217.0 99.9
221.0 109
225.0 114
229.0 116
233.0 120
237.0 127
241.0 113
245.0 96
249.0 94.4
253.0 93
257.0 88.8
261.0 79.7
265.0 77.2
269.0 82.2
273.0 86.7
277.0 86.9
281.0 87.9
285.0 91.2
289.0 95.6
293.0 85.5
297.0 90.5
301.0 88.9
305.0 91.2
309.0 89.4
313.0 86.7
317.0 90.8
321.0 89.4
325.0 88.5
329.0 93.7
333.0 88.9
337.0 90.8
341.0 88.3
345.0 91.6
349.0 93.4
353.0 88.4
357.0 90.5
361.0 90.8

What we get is 100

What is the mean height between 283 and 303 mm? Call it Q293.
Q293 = 90.3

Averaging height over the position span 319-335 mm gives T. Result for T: 90.1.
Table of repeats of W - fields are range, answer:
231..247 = 114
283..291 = 93.4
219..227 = 112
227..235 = 118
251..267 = 84.7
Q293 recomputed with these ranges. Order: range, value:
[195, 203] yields 88.4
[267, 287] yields 87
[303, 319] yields 89.5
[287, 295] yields 90.5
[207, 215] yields 100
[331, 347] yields 89.9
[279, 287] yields 89.6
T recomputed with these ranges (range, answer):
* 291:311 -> 89.1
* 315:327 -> 89.6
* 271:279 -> 86.8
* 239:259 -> 97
